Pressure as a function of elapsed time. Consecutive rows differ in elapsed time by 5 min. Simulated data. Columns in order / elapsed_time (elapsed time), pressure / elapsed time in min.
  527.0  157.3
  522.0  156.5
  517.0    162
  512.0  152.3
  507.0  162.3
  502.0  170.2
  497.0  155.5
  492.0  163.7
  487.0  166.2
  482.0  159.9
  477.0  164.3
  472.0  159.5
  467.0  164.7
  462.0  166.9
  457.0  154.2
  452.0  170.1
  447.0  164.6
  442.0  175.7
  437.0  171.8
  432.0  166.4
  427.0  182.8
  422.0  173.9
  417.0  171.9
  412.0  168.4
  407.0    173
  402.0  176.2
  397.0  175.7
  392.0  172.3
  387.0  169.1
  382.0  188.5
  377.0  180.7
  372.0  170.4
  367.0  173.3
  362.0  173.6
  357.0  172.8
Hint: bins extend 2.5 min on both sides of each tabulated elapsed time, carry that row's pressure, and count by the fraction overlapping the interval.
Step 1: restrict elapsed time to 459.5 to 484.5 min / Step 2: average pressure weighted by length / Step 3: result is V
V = 163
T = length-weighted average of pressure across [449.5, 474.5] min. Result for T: 163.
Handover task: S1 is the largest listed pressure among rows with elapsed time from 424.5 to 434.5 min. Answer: 182.8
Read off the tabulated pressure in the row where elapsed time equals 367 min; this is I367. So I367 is 173.3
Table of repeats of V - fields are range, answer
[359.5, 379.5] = 174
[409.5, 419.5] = 170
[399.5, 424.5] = 173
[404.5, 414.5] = 171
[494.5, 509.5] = 163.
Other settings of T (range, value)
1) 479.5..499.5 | 161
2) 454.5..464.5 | 161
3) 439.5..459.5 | 166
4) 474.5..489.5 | 163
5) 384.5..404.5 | 173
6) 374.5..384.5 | 185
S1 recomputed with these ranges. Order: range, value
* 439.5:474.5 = 175.7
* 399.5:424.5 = 176.2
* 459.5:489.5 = 166.9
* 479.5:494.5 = 166.2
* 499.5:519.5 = 170.2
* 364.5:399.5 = 188.5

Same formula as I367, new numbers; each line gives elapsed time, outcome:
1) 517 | 162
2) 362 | 173.6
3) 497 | 155.5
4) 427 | 182.8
